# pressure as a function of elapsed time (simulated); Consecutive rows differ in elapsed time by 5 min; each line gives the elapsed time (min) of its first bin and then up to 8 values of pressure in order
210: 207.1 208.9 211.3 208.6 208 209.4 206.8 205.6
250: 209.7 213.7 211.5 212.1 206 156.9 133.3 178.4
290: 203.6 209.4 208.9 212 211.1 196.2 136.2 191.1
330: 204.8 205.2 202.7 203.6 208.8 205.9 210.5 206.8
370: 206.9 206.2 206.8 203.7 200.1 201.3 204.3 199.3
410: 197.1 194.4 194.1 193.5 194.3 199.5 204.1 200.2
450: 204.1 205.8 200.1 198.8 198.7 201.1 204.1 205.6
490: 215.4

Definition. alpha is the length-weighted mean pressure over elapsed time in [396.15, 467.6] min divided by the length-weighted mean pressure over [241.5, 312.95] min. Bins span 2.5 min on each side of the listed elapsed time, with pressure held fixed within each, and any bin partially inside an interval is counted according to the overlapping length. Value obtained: 1.01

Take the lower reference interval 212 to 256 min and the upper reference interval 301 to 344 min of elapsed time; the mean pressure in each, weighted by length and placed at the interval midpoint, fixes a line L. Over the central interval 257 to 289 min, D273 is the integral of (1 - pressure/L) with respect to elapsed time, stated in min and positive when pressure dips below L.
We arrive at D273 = 2.95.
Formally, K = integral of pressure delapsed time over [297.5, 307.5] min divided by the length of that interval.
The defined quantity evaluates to 210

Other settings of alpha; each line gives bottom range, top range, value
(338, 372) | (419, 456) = 0.97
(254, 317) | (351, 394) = 1.05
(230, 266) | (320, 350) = 0.94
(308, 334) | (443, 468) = 1.07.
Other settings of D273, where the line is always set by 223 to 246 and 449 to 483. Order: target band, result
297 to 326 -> 1.8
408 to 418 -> 0.4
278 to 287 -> 2.2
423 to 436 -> 0.5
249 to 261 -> -0.3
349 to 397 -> -0.3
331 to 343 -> 0.1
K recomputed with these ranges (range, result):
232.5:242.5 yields 208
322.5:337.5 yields 200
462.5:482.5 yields 201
